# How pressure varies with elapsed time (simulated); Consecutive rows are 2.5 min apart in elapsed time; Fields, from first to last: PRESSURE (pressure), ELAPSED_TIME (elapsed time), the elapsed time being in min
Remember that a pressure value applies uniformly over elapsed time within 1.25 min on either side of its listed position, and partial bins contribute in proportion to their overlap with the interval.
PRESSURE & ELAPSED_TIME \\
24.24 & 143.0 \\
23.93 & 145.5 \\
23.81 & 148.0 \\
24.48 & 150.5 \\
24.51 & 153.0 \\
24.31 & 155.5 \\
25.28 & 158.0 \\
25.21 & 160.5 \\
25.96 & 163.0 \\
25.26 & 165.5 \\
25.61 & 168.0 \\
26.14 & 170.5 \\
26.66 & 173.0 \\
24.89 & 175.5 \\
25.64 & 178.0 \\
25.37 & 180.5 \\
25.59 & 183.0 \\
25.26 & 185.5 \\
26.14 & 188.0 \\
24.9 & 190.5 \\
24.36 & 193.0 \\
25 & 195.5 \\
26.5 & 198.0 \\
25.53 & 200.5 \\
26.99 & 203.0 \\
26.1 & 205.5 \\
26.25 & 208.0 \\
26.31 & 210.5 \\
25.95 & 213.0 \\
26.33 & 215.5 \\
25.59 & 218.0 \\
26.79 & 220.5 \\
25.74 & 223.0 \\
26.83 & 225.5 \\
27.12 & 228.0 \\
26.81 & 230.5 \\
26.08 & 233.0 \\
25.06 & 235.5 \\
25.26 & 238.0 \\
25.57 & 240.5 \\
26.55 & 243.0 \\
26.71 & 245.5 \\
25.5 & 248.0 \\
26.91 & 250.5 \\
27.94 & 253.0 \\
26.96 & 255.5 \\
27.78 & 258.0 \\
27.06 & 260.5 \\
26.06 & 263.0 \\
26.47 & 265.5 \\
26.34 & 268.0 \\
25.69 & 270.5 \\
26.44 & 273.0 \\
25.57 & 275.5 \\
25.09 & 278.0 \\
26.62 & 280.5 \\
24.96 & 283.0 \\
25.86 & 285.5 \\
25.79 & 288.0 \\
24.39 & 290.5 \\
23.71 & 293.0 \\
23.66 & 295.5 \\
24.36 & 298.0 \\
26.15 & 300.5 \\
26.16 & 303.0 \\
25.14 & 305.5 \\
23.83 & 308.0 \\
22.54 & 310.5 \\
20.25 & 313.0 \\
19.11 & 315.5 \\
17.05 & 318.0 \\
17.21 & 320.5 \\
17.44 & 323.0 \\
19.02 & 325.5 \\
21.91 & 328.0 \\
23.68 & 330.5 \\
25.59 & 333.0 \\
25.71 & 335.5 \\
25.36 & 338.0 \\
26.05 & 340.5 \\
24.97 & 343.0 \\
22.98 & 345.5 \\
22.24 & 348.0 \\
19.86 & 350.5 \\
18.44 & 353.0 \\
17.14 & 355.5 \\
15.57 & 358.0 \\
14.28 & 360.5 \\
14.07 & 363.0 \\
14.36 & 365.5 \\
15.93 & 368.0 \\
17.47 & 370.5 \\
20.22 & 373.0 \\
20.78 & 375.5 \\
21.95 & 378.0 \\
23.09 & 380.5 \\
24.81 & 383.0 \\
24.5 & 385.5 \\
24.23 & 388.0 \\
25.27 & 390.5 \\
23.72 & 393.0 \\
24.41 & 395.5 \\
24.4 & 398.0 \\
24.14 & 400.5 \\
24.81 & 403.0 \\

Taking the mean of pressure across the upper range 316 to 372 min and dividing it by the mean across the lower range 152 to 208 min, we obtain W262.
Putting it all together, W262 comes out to 0.78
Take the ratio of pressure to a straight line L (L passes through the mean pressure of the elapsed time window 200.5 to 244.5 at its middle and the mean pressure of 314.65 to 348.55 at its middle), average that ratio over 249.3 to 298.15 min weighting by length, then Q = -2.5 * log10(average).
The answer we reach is -0.07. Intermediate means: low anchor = 26.2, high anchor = 22.1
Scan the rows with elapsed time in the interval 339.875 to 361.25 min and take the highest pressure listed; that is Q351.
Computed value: 26.05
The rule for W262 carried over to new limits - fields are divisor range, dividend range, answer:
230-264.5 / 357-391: 0.74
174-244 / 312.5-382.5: 0.78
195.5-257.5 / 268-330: 0.89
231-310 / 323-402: 0.83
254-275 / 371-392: 0.86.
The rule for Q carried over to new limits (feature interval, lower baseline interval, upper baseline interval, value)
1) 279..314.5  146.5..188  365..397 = -0.061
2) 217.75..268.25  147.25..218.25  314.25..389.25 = -0.118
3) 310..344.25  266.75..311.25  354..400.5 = 0.059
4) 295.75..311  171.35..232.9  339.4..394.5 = -0.097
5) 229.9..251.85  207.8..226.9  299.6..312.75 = -0.012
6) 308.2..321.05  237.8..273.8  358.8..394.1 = 0.190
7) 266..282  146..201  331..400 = -0.119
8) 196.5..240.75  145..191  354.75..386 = -0.113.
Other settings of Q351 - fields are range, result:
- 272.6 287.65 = 26.62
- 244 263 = 27.94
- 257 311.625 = 27.78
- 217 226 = 26.83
